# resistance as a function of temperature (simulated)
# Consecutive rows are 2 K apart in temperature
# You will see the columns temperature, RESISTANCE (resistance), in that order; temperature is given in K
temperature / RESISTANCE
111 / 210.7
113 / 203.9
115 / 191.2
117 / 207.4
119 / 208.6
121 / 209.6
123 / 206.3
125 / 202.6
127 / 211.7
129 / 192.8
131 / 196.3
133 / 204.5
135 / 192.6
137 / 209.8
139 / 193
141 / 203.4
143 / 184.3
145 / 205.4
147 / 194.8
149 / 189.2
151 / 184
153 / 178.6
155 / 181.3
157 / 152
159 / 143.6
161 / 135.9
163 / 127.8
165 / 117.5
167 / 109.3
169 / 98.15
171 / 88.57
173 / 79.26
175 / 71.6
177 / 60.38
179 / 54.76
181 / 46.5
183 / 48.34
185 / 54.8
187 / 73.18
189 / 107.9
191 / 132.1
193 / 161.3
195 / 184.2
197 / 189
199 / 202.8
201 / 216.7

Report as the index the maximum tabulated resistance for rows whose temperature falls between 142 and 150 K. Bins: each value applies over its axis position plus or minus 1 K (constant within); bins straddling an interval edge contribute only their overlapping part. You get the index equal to 205.4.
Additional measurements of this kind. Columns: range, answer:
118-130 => 211.7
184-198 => 189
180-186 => 54.8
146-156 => 194.8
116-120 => 208.6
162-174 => 127.8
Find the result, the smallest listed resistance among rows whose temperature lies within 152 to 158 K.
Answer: 152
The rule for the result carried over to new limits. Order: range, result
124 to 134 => 192.8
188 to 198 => 107.9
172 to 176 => 71.6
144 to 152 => 184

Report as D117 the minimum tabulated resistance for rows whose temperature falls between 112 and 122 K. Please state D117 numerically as 191.2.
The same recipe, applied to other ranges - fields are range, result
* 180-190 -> 46.5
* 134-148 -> 184.3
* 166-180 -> 54.76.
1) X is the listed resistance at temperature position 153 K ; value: 178.6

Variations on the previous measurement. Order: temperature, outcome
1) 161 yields 135.9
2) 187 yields 73.18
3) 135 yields 192.6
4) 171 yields 88.57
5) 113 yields 203.9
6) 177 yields 60.38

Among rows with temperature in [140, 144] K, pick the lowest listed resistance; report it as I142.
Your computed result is 184.3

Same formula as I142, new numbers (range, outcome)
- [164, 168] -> 109.3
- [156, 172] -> 88.57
